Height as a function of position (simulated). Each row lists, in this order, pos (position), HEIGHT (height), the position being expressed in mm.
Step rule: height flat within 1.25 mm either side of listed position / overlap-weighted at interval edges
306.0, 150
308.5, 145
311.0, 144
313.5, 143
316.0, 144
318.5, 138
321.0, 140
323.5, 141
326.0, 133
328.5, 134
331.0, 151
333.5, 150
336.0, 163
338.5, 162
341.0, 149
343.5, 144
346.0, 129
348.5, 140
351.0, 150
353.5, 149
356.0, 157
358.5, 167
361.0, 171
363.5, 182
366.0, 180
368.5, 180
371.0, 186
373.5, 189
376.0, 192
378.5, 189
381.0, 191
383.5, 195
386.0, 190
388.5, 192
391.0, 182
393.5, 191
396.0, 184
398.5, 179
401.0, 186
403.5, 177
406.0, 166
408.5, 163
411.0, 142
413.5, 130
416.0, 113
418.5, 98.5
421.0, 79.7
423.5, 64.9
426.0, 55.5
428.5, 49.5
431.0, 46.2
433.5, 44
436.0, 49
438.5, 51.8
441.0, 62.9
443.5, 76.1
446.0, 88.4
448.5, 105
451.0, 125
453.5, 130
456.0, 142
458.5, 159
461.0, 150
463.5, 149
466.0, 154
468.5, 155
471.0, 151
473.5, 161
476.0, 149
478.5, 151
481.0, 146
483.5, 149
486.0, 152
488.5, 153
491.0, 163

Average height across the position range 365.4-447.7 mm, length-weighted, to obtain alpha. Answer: 135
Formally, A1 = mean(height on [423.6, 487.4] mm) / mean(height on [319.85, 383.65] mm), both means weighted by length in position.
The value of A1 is 0.70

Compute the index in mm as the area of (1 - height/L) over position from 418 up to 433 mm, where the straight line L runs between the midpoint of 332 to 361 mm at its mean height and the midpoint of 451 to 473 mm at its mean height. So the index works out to 8.7 mm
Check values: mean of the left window 152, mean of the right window 148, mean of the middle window 63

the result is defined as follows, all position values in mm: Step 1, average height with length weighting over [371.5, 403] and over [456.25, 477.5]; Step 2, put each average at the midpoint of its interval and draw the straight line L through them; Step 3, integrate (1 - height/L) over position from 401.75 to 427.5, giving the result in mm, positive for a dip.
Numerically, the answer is 8.4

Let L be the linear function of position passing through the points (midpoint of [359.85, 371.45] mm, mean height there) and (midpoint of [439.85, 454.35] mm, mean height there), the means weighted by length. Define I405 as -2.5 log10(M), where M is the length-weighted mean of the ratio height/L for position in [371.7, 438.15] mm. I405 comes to 0.05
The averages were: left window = 179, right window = 97.3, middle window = 139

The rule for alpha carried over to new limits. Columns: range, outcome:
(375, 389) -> 191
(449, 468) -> 143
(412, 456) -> 82.7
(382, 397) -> 189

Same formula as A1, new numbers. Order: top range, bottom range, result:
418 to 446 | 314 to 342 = 0.42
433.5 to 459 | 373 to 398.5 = 0.50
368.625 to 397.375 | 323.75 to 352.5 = 1.30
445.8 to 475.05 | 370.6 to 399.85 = 0.75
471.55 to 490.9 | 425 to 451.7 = 2.26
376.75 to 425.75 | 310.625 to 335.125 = 1.10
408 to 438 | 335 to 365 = 0.54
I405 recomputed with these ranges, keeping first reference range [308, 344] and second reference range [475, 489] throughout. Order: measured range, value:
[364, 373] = -0.24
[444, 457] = 0.28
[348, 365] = -0.10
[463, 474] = -0.03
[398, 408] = -0.19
